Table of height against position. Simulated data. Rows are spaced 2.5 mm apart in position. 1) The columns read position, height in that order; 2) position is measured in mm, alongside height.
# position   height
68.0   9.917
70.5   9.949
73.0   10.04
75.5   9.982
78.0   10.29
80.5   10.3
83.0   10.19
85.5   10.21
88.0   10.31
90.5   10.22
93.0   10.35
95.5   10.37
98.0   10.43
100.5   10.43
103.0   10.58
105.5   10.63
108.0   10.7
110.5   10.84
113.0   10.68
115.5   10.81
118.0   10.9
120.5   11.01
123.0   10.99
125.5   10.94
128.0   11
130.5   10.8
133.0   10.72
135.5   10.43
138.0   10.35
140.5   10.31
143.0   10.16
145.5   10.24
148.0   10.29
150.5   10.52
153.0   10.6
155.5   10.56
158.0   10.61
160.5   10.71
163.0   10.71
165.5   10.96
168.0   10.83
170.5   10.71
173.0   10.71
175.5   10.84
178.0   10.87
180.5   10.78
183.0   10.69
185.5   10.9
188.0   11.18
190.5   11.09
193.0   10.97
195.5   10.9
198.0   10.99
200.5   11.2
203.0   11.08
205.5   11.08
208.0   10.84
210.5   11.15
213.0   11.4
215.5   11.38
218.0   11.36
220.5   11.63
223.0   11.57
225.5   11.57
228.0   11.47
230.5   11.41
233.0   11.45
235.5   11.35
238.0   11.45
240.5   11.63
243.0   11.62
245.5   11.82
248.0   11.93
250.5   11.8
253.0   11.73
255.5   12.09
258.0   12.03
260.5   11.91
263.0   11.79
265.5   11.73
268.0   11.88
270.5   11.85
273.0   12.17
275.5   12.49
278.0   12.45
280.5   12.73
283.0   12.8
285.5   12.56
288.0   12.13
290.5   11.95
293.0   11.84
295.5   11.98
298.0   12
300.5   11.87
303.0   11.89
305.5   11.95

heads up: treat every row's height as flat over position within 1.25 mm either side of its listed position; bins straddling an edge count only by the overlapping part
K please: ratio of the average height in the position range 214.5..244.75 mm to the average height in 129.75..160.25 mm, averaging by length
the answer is 1.1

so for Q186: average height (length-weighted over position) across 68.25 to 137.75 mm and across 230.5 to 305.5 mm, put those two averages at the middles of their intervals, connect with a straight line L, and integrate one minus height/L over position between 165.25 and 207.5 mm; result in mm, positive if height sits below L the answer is 1.2 mm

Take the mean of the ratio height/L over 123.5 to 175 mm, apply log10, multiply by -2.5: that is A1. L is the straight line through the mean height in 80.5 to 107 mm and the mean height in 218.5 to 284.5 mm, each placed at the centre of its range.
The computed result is 0.03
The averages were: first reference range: 10.4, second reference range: 11.9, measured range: 10.6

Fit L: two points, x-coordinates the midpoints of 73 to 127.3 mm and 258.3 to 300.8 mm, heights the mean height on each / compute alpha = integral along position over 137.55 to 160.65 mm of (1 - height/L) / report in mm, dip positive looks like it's 1.1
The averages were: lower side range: 10.5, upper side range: 12.1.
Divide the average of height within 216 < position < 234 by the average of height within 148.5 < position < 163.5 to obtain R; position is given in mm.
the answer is 1.08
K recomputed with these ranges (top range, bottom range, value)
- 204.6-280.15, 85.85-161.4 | 1.10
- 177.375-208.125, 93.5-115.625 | 1.04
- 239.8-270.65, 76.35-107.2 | 1.14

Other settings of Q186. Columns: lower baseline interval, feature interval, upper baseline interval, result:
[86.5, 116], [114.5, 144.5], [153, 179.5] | -0.2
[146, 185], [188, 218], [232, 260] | 0.2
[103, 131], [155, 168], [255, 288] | 0.6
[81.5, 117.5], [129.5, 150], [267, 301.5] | 0.8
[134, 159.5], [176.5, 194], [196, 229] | 0.0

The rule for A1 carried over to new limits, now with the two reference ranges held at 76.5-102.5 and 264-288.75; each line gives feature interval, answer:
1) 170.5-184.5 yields 0.05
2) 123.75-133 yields -0.02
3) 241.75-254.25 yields 0.02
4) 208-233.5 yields 0.03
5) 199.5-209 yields 0.05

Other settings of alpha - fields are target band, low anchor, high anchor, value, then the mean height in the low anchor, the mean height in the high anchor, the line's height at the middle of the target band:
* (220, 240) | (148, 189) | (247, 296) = 0.1 mm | 10.7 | 12.1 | 11.6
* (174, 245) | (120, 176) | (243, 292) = 1.1 mm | 10.6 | 12.1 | 11.4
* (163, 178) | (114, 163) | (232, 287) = 0.2 mm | 10.6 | 12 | 11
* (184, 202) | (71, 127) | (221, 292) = 0.5 mm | 10.5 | 11.9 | 11.3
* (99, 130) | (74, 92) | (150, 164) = -1.2 mm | 10.2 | 10.6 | 10.4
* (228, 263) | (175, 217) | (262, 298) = 0.0 mm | 11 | 12.2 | 11.7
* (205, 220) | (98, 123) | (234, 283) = 0.4 mm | 10.7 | 11.9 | 11.6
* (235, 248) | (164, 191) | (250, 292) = 0.1 mm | 10.9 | 12.1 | 11.7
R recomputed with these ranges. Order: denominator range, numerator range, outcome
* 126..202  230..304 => 1.11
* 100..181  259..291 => 1.14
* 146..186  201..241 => 1.06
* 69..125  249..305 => 1.15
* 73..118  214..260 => 1.11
